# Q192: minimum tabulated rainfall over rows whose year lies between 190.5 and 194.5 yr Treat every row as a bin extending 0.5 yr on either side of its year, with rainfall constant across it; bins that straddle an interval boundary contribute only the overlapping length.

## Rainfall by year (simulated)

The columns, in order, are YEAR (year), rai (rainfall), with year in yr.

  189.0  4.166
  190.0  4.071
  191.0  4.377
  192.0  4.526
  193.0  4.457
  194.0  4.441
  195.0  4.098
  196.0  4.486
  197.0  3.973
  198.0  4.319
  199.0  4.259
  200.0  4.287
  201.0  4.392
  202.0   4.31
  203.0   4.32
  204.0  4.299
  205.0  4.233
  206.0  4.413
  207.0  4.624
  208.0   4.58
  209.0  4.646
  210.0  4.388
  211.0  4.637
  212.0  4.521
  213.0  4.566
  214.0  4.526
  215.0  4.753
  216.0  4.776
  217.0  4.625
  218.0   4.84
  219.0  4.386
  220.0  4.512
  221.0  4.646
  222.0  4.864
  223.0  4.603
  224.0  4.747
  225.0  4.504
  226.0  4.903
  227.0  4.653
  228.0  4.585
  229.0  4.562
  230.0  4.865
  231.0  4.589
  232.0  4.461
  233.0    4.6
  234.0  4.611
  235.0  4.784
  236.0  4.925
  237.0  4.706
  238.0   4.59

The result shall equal 4.377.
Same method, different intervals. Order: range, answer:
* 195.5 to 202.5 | 3.973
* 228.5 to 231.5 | 4.562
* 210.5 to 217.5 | 4.521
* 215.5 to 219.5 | 4.386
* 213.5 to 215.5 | 4.526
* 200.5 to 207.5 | 4.233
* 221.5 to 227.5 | 4.504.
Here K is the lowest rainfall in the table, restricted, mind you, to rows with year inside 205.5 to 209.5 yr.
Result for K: 4.413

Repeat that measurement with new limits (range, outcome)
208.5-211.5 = 4.388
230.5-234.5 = 4.461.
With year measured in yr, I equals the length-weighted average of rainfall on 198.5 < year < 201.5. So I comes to 4.31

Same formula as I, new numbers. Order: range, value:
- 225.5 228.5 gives 4.71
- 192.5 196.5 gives 4.37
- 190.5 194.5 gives 4.45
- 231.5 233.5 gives 4.53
